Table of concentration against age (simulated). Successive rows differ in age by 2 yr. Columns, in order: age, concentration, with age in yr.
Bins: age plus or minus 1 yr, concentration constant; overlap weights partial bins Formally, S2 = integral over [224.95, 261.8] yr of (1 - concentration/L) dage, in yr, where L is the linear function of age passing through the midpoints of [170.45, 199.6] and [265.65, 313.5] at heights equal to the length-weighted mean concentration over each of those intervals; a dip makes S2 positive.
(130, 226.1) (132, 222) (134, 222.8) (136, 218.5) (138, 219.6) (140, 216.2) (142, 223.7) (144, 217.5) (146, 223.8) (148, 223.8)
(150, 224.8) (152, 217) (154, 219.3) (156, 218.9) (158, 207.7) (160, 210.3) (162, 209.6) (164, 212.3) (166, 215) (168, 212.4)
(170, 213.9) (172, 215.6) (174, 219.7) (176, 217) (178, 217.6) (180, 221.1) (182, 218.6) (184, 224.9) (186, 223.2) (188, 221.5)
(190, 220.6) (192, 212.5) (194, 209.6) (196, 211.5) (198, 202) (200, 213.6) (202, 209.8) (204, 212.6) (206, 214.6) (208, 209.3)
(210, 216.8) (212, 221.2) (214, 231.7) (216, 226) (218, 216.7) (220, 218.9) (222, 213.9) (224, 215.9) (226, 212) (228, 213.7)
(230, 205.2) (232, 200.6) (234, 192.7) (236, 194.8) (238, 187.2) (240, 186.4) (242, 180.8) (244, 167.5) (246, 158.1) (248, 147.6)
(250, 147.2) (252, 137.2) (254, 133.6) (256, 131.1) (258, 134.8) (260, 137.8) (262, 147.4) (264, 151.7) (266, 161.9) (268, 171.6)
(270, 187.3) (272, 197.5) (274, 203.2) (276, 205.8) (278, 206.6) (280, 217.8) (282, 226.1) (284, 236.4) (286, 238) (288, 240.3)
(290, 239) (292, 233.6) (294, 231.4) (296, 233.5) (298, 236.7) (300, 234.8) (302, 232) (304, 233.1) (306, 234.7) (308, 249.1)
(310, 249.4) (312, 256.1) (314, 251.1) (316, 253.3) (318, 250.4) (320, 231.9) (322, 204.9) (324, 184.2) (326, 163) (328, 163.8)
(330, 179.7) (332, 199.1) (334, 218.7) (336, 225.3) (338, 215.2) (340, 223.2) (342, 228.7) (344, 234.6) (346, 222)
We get 8.5 yr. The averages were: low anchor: 217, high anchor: 224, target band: 170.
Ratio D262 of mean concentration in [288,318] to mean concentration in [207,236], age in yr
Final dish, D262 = 1.1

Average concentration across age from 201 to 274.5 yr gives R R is 186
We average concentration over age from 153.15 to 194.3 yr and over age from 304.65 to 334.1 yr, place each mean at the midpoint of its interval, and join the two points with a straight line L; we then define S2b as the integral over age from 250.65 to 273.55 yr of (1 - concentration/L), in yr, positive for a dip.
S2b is 6.6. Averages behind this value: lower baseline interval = 216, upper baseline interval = 219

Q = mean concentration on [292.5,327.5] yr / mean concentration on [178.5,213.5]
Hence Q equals 1.1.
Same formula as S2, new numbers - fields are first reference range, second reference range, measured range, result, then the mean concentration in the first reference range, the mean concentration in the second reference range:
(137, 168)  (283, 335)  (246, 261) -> 5.6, 217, 226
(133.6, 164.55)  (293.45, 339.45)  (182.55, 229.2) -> 0.7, 218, 223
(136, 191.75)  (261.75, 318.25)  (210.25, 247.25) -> 2.9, 218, 222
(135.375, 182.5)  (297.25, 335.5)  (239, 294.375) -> 9.3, 217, 222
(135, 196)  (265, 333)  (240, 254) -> 3.9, 217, 219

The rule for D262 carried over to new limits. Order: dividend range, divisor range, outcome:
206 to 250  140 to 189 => 0.92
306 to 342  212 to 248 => 1.10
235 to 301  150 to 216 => 0.88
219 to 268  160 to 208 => 0.81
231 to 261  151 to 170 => 0.76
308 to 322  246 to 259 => 1.75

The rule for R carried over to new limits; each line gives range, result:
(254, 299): 197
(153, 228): 216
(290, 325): 235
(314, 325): 227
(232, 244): 188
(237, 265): 153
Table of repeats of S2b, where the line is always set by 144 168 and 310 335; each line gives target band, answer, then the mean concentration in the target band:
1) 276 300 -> -1.69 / 230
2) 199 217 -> -0.12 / 217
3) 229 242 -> 1.33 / 193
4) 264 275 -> 1.73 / 181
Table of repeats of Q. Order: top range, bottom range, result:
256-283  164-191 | 0.82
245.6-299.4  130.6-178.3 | 0.87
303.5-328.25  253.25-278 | 1.37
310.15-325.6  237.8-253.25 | 1.43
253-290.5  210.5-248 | 0.93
